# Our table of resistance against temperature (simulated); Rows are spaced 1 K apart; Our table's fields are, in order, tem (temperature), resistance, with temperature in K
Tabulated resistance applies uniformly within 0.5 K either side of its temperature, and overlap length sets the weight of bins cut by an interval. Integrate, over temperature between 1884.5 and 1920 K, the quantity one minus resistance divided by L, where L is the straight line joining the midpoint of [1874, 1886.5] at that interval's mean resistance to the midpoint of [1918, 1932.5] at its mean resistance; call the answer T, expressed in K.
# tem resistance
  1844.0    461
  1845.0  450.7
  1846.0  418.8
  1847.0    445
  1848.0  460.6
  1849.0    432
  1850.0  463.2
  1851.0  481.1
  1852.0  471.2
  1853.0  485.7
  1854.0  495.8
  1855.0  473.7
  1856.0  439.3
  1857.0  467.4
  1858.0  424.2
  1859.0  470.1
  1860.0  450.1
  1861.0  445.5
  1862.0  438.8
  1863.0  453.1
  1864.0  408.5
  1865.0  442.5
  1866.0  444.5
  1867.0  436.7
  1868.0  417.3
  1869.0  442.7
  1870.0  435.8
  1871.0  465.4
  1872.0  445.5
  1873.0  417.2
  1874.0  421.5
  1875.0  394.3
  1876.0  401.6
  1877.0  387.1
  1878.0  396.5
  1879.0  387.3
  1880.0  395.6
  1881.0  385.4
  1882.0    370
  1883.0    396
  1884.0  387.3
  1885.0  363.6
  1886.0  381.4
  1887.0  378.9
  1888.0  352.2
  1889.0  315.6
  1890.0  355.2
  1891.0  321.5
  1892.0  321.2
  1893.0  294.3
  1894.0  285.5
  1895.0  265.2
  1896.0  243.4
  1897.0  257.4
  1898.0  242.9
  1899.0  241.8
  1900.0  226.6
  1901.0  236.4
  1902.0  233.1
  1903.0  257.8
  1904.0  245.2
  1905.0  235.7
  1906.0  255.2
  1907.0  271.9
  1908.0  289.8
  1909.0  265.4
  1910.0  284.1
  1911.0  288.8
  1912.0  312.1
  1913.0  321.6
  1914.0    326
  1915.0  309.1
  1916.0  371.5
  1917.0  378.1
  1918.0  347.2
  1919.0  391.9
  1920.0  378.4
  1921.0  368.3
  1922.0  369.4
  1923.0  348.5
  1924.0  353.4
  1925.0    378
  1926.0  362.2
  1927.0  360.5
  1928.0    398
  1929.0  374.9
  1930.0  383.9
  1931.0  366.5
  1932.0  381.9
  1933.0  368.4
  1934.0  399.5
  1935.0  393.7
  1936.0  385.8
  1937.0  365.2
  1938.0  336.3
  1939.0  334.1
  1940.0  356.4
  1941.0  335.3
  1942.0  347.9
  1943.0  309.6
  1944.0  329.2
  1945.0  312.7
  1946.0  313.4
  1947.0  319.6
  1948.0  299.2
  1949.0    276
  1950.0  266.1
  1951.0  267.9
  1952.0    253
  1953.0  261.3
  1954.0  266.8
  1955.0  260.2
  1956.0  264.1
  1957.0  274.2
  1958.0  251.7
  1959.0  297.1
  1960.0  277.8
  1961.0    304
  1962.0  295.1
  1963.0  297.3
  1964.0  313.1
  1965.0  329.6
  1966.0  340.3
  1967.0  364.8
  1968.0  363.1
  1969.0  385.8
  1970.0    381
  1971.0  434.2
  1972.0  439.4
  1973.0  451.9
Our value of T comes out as 7.5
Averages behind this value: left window 389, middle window 300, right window 372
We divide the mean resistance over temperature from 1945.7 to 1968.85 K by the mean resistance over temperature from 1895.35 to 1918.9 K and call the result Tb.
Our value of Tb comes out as 1.05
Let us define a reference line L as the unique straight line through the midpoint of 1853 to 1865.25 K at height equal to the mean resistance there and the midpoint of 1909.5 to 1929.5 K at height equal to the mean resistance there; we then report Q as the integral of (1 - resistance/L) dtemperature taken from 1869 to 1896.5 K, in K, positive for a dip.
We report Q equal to 2.9 K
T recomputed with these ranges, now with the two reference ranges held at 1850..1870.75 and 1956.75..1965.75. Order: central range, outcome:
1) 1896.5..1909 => 4.4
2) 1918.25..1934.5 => -1.1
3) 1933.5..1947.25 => -0.8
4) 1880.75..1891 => 1.2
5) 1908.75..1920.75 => 1.1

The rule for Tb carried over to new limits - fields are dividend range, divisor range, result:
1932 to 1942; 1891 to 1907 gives 1.41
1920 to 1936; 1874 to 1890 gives 0.98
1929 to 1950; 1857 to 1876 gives 0.79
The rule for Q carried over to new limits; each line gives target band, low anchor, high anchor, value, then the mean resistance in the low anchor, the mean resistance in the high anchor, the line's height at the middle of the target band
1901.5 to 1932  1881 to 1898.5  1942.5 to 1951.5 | -1.5 K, 327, 299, 314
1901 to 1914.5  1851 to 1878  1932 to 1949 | 3.9 K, 441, 343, 385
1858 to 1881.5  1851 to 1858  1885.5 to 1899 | -1.3 K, 469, 306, 404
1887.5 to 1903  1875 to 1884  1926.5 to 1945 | 4.2 K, 390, 361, 382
